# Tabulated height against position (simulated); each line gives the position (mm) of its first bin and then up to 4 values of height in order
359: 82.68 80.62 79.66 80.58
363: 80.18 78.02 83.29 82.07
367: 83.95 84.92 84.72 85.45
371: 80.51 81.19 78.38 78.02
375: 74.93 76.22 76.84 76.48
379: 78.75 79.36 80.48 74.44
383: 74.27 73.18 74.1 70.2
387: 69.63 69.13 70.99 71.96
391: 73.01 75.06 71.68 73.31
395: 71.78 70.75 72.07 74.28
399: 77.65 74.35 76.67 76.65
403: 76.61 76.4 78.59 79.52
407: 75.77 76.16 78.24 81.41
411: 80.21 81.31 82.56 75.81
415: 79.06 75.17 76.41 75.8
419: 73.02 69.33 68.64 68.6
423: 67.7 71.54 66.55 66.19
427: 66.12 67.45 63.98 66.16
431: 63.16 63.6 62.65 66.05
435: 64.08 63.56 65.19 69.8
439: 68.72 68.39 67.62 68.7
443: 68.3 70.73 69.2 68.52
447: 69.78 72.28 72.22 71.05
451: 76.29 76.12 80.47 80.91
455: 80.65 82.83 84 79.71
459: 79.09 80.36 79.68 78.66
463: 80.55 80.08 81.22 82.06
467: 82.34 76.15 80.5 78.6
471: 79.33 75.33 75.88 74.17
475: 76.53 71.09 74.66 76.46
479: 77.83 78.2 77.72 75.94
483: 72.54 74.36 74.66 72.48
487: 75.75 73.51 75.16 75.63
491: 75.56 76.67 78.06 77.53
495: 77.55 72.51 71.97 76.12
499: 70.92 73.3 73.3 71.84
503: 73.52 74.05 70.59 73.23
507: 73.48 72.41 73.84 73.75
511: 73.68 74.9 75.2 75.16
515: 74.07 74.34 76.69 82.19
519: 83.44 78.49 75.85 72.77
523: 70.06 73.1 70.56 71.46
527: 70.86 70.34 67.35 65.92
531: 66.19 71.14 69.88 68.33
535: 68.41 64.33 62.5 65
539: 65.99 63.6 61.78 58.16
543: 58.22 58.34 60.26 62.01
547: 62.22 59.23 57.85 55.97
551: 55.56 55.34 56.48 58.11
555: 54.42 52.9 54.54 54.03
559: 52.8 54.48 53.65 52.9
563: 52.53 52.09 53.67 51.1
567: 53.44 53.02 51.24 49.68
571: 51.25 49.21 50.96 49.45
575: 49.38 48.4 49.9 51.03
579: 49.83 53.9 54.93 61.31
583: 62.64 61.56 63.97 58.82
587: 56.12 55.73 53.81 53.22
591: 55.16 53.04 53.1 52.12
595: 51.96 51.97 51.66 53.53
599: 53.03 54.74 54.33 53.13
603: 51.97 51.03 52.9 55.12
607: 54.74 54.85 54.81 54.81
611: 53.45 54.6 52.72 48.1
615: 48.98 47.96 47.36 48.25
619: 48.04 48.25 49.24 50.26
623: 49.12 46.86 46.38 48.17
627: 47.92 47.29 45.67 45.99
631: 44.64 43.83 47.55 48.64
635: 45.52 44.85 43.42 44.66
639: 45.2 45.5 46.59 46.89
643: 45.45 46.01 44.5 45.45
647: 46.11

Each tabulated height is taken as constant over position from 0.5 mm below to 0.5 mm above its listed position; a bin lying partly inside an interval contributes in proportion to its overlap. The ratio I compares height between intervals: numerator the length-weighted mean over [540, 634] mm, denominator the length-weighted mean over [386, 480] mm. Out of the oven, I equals 0.7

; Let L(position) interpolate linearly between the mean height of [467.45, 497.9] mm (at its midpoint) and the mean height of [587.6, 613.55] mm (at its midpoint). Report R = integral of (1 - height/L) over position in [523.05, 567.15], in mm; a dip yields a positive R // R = 2.3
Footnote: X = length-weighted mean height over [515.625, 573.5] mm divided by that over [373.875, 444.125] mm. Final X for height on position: 0.9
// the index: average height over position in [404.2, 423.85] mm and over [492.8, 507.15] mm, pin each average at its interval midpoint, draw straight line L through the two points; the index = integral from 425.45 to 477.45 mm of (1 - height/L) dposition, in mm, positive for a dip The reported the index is 1.2 mm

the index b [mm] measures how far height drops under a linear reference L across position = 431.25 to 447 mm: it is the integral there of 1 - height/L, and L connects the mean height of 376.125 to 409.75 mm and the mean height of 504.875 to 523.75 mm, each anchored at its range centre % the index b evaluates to 1.66 mm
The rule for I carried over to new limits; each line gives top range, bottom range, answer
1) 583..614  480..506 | 0.73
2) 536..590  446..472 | 0.71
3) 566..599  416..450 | 0.78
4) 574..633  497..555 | 0.76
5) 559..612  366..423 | 0.70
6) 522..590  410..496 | 0.79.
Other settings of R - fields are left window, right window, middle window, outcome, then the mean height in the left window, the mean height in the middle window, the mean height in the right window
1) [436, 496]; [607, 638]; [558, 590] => 1.81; 75.5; 53.6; 48.6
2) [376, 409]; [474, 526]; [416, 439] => 2.17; 74.8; 67.7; 74.7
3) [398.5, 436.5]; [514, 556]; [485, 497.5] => -1.21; 72.4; 75.2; 66.2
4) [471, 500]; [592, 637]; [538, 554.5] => 1.03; 75.2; 59.5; 50.2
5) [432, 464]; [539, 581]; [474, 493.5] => -2.39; 73.1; 75.4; 54.6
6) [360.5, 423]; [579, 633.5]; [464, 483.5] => -2.92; 76.5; 77.3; 52.1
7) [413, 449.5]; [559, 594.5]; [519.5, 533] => -2.76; 69.1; 71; 53.6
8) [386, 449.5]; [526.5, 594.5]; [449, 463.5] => -2.41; 71.7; 79.1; 57.4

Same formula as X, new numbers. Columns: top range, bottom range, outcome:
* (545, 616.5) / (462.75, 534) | 0.72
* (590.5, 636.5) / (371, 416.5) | 0.66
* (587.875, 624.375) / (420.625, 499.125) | 0.71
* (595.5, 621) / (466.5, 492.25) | 0.68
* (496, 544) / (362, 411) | 0.92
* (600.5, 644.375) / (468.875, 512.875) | 0.65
